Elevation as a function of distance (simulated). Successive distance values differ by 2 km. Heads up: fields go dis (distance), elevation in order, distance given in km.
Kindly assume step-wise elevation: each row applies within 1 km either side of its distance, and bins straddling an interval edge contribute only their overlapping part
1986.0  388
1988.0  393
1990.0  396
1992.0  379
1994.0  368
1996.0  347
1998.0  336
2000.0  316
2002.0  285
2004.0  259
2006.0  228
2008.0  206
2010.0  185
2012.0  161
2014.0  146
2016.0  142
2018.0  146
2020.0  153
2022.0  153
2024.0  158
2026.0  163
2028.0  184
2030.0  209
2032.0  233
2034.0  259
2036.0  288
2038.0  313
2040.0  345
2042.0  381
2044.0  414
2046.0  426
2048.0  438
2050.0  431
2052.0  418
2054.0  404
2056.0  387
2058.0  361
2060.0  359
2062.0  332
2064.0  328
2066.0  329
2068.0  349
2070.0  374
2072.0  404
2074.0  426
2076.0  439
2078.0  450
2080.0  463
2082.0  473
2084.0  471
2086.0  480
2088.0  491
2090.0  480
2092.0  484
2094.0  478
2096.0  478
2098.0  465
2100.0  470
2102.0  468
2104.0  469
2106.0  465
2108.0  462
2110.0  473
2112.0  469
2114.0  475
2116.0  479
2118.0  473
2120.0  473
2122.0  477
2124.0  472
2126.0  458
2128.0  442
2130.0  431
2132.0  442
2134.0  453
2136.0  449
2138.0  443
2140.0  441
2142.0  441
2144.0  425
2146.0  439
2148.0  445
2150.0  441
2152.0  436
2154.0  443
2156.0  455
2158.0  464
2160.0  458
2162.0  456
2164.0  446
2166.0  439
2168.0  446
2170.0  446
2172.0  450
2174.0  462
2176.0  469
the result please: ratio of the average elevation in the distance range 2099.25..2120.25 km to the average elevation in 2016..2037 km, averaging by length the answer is 2.45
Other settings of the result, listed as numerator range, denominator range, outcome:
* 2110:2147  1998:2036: 2.22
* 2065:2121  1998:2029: 2.30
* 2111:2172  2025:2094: 1.20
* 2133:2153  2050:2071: 1.20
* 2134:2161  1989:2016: 1.63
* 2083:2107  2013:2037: 2.55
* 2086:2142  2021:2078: 1.39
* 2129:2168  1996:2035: 2.12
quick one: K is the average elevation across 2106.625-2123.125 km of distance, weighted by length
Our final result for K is 472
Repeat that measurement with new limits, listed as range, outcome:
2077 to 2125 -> 472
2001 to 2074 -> 289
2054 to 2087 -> 402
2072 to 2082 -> 443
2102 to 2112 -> 468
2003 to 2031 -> 178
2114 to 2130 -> 466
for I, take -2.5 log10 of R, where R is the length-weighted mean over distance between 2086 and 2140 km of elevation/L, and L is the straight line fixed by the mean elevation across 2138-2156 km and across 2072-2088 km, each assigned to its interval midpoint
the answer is -0.04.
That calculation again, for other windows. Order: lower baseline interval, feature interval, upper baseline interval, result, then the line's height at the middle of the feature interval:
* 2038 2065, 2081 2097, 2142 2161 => -0.18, 407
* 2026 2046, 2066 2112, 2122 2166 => -0.22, 368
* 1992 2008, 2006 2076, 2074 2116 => 0.28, 375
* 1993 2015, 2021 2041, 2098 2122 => 0.34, 312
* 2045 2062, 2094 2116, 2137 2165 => -0.11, 423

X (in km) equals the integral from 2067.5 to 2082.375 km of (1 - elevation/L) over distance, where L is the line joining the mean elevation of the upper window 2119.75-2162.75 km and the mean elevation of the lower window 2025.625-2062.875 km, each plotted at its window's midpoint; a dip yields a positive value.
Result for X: -2.0 km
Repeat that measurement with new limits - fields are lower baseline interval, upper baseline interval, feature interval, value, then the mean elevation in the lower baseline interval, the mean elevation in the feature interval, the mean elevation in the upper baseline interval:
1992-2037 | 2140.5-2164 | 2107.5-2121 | -3.1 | 227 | 472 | 446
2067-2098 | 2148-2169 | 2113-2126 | -0.7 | 450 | 474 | 448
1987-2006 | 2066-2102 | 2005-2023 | 9.5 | 336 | 169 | 449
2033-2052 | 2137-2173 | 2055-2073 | 1.2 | 369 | 358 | 445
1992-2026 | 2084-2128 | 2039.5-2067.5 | -3.8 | 227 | 382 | 473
